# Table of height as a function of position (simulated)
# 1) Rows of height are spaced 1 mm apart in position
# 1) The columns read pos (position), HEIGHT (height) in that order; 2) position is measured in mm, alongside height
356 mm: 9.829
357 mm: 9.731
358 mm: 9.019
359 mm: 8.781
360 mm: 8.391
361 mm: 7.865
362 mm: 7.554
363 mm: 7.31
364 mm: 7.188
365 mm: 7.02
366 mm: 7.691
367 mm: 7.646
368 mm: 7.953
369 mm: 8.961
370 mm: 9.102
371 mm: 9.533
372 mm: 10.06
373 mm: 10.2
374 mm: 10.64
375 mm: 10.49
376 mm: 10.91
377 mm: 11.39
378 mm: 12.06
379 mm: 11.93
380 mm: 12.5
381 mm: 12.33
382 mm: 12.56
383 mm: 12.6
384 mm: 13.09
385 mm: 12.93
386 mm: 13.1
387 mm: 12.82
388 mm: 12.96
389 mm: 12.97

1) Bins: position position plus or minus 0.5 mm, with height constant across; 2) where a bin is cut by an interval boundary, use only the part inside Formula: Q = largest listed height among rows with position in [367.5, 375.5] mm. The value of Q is 10.64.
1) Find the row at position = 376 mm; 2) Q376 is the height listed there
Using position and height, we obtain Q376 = 10.91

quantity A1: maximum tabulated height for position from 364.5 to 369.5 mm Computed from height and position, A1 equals 8.961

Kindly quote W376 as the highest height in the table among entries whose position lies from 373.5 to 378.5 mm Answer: 12.06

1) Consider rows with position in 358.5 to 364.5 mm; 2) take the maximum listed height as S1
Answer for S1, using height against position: 8.781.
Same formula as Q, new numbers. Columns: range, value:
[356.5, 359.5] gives 9.731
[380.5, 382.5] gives 12.56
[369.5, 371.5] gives 9.533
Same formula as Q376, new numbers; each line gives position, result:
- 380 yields 12.5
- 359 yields 8.781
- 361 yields 7.865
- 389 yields 12.97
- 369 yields 8.961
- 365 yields 7.02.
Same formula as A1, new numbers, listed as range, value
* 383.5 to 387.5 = 13.1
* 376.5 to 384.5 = 13.09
